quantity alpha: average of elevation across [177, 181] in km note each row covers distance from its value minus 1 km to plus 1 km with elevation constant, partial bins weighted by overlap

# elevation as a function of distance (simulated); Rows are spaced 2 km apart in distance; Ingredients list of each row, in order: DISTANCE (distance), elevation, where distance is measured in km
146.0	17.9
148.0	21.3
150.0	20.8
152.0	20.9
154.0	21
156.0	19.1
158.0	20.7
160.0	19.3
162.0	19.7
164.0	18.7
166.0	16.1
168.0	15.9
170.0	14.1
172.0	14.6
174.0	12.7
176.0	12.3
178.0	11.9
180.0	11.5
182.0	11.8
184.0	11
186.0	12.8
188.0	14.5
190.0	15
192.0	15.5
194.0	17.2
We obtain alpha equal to 11.7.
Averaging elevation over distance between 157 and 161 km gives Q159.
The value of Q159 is 20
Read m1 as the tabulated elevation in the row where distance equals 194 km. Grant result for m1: 17.2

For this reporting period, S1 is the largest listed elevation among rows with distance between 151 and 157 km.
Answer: 21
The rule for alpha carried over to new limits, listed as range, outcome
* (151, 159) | 20.4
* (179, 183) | 11.7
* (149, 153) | 20.9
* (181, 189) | 12.5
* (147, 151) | 21.1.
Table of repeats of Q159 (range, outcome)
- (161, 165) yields 19.2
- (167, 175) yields 14.3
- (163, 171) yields 16.2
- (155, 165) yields 19.5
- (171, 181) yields 12.6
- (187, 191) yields 14.8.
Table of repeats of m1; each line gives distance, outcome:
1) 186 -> 12.8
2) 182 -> 11.8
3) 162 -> 19.7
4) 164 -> 18.7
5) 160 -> 19.3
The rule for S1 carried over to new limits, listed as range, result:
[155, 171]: 20.7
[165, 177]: 16.1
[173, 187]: 12.8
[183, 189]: 14.5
